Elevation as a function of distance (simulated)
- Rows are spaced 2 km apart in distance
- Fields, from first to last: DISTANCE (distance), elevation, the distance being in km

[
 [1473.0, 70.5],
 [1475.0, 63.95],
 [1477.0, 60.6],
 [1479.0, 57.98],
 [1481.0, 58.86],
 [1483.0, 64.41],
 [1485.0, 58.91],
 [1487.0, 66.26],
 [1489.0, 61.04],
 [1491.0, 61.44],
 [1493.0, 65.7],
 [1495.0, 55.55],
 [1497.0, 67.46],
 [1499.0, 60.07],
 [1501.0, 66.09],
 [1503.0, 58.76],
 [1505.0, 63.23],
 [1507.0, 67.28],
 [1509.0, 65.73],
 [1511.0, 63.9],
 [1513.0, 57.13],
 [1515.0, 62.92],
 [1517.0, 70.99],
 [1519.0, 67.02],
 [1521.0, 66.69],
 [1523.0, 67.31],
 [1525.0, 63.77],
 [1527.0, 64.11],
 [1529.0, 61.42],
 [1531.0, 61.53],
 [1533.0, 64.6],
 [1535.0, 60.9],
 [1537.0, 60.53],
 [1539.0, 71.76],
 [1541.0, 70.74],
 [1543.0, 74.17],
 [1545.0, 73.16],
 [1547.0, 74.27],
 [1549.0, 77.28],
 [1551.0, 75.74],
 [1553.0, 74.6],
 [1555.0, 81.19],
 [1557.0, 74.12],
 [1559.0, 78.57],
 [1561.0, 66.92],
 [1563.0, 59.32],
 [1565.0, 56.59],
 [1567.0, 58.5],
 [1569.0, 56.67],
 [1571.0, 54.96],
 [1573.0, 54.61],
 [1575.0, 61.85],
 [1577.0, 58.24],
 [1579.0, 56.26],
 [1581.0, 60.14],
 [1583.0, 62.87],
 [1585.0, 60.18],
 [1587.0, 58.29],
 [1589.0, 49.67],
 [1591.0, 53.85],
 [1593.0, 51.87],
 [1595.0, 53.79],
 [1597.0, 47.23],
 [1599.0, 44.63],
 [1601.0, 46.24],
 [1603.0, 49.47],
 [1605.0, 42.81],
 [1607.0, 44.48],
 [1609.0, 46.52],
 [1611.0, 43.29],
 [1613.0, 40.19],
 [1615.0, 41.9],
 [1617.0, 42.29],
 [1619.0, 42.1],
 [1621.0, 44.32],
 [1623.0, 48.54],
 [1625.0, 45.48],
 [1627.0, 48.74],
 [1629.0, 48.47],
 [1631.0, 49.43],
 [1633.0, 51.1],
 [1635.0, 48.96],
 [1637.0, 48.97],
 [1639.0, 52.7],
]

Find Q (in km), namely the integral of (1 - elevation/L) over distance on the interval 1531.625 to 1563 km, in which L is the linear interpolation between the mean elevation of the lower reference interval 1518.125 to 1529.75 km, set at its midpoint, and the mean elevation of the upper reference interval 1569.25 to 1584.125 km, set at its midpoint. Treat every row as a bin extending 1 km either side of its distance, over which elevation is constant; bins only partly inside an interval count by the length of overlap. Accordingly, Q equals -4.7 km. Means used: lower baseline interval 65.1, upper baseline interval 58.3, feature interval 71.4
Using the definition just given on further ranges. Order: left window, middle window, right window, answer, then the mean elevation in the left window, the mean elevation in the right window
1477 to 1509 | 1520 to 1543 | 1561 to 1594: -2.0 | 62.3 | 57.4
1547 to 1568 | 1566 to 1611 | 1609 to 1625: 2.6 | 70.5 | 43.6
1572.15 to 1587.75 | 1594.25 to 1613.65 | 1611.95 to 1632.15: 2.0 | 59.1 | 45.2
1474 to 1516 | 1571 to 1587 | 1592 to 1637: -2.4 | 62.3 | 46.5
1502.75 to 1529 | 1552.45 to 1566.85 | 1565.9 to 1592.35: -2.4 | 64.6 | 57.3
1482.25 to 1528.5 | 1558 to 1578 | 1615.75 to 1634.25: -2.1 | 63.7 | 46.7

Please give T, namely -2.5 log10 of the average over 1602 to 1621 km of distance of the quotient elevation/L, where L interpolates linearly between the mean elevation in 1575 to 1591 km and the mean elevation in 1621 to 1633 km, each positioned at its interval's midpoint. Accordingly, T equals 0.18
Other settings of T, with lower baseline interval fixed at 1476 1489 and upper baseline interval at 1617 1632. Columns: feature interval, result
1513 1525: -0.15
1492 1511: -0.07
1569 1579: -0.11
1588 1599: -0.02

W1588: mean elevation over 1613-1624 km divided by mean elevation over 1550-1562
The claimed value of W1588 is 0.6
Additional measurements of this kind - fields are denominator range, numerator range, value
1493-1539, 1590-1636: 0.73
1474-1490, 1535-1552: 1.16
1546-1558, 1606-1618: 0.57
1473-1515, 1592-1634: 0.74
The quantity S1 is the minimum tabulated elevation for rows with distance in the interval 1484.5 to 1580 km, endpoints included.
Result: 54.61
